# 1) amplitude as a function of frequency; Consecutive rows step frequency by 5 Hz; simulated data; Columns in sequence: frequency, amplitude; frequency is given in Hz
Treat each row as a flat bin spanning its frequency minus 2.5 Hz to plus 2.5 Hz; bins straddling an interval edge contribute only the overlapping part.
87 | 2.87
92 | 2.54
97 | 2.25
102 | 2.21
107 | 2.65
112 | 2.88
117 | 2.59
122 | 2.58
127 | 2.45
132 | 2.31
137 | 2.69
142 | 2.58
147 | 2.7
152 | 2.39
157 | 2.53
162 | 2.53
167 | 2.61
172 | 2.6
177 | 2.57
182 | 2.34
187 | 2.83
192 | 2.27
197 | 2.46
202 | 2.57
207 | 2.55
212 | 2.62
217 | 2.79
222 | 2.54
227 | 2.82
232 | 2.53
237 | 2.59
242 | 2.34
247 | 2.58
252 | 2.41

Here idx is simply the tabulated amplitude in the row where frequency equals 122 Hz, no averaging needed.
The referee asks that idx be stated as 2.58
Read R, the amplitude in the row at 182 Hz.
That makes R 2.34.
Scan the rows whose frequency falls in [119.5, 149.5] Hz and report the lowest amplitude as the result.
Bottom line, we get 2.31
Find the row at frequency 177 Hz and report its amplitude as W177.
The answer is 2.57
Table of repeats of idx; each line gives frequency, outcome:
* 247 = 2.58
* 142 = 2.58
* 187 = 2.83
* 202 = 2.57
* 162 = 2.53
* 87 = 2.87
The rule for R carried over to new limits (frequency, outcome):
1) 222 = 2.54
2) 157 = 2.53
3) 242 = 2.34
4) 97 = 2.25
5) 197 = 2.46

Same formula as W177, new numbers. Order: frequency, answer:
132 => 2.31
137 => 2.69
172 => 2.6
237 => 2.59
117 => 2.59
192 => 2.27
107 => 2.65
